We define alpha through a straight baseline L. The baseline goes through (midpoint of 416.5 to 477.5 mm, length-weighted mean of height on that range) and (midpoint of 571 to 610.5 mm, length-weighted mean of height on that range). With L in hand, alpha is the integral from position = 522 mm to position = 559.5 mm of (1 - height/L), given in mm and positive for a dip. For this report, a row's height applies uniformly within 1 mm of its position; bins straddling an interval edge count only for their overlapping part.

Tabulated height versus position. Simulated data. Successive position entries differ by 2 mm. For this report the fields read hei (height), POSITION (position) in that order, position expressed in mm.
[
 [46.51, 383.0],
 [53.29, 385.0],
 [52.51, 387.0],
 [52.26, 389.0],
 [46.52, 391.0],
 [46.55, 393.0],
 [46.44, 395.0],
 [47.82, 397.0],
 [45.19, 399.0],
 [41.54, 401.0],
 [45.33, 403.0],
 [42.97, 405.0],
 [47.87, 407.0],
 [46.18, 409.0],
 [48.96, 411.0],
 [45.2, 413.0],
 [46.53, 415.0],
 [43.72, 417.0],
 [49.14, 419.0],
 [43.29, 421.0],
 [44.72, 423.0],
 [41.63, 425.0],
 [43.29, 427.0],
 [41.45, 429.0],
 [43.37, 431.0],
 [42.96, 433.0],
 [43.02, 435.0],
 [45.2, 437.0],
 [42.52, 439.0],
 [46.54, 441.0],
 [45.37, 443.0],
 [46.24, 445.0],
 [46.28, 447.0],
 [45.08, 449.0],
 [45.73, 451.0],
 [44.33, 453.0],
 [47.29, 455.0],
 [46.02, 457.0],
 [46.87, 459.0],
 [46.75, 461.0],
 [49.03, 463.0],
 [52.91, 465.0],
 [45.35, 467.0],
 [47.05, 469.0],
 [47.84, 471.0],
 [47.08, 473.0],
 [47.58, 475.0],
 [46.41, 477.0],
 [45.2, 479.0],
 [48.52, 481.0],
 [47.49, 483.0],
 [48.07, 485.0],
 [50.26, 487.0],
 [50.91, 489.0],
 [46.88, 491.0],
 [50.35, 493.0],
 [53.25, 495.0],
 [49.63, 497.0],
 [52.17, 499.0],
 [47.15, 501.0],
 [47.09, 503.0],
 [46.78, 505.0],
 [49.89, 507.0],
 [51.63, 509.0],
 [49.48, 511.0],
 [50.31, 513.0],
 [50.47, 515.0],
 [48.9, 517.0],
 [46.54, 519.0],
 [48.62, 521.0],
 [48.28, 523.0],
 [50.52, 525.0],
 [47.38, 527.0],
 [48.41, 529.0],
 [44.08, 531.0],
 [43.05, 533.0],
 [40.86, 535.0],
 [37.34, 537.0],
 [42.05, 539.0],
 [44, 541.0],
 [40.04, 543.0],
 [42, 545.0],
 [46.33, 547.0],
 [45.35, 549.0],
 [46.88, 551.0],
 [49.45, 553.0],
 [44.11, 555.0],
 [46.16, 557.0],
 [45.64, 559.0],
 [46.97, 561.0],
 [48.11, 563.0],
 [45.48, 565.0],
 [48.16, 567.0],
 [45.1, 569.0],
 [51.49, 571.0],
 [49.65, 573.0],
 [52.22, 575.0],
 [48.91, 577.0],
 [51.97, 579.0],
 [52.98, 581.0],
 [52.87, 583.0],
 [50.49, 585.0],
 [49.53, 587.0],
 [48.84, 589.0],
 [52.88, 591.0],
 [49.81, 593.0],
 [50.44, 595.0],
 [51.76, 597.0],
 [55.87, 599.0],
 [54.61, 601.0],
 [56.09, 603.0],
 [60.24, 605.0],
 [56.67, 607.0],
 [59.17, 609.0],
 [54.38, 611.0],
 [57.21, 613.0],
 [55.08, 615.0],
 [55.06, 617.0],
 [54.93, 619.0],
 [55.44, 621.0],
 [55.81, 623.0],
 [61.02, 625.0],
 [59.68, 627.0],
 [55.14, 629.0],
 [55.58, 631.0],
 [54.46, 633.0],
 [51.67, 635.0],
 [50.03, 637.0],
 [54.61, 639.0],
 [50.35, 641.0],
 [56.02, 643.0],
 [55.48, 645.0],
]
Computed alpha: 4.1 mm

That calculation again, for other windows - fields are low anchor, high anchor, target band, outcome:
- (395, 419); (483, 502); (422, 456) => 2.0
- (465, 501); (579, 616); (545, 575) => 2.9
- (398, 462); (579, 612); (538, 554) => 2.0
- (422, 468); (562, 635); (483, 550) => 2.3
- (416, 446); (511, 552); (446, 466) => -1.1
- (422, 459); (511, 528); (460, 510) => -1.7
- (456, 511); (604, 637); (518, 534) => 1.2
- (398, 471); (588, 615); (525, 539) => 1.9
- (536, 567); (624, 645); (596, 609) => -1.3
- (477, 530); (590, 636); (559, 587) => 1.9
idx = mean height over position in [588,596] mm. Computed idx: 50.5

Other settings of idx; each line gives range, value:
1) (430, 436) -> 43.1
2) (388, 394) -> 48.4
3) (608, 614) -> 56.9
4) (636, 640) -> 52.3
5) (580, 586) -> 52.1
